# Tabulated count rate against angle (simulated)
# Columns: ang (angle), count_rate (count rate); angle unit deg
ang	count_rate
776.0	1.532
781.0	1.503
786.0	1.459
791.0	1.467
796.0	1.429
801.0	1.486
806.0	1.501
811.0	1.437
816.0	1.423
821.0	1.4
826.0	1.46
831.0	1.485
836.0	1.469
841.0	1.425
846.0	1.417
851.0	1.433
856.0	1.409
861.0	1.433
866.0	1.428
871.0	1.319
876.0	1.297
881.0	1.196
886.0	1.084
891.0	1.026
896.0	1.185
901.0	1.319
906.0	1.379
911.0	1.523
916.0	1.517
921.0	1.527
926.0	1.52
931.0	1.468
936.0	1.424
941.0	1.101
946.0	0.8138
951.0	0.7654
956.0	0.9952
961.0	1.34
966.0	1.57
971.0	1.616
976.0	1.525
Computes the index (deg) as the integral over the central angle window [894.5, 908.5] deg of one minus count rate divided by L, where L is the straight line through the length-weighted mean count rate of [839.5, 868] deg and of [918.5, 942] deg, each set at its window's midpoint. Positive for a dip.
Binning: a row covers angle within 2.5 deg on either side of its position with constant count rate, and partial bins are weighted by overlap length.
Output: 1.2 deg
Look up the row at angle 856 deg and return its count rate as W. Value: 1.409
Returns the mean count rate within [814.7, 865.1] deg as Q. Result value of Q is 1.44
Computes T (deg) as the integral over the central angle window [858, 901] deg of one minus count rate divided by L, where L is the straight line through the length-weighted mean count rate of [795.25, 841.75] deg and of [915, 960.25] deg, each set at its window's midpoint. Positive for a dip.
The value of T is 2.85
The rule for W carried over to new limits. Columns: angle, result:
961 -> 1.34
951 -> 0.7654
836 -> 1.469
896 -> 1.185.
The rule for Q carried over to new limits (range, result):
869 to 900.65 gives 1.19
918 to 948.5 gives 1.31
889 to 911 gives 1.27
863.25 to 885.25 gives 1.29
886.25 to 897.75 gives 1.1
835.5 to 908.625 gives 1.32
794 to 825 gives 1.45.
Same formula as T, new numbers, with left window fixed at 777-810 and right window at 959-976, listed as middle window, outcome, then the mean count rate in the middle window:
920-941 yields 0.99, 1.44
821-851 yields 0.80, 1.45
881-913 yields 5.46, 1.24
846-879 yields 2.33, 1.39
